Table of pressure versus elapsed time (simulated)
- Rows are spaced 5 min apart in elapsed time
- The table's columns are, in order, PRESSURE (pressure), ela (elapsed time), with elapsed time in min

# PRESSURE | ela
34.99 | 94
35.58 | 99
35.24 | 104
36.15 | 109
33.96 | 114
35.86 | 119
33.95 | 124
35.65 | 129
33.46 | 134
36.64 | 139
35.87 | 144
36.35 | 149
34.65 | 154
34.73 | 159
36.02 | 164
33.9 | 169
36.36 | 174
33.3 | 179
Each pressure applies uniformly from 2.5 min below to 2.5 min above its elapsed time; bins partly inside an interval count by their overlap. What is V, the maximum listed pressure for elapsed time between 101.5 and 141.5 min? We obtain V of 36.64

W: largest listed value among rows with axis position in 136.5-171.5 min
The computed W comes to 36.64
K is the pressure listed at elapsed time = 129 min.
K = 35.65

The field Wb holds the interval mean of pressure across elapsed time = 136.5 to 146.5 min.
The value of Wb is 36.3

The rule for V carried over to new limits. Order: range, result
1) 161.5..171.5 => 36.02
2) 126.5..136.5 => 35.65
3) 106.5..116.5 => 36.15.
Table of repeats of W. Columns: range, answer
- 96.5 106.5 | 35.58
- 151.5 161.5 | 34.73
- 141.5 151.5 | 36.35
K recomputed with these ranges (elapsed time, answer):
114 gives 33.96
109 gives 36.15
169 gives 33.9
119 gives 35.86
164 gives 36.02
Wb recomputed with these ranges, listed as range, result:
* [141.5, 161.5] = 35.4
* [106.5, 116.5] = 35.1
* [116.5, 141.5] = 35.1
